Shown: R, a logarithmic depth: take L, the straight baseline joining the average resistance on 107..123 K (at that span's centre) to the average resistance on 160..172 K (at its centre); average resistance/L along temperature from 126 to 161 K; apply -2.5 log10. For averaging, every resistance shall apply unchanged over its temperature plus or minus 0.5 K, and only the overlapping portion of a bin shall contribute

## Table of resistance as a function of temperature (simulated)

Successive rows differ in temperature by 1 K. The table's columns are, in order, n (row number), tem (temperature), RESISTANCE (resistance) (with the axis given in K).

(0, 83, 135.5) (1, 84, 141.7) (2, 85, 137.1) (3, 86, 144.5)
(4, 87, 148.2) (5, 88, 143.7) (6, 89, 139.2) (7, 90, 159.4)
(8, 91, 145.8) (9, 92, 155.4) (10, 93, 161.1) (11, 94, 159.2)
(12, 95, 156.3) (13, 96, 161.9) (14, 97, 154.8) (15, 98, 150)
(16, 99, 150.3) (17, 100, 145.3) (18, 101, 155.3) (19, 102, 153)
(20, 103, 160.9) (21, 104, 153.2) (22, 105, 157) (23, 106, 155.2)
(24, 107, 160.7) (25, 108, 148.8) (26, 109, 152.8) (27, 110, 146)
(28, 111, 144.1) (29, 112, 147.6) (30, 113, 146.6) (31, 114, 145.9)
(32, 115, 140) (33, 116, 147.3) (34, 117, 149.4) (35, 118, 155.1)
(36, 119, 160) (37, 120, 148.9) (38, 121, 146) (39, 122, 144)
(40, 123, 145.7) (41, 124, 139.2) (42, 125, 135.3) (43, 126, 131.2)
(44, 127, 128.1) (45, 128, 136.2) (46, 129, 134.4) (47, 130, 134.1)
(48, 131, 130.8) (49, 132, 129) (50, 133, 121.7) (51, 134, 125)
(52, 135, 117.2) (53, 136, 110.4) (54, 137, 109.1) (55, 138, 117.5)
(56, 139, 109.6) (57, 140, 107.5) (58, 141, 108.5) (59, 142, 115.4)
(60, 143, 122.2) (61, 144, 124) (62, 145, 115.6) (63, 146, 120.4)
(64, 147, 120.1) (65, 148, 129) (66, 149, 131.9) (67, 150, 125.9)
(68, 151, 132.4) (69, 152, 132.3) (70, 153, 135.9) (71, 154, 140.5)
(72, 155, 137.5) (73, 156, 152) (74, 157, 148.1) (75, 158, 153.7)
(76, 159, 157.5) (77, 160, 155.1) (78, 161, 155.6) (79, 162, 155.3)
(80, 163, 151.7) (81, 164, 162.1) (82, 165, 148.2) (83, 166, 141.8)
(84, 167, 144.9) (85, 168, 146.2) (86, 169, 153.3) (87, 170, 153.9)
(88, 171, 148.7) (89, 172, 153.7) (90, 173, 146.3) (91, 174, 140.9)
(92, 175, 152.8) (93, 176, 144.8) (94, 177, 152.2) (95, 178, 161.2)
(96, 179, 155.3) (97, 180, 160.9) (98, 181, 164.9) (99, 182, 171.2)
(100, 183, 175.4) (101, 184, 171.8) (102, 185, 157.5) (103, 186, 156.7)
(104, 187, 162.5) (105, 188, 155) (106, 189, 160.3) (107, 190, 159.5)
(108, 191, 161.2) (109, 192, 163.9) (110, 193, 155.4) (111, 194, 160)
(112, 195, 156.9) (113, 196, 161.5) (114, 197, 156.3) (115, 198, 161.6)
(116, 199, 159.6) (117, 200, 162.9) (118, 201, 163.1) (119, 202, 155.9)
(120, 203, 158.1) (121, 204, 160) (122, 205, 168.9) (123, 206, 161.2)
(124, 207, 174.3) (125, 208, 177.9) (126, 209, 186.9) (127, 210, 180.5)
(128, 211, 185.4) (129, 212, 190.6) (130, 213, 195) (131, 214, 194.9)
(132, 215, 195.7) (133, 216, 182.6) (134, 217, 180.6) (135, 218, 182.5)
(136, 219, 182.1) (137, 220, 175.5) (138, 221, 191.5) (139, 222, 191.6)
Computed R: 0.165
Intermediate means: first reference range 148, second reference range 151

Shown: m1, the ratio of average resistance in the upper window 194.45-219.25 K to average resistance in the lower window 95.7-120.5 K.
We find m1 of 1.14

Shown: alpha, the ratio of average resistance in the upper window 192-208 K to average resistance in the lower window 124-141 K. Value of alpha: 1.3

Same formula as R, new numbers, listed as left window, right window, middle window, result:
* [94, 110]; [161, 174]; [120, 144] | 0.203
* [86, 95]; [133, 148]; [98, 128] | -0.094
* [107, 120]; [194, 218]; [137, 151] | 0.299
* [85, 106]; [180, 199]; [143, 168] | 0.132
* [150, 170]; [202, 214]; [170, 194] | 0.018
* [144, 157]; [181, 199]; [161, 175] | -0.039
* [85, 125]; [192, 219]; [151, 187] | 0.080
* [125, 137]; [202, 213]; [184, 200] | 0.034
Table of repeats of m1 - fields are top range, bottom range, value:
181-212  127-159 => 1.30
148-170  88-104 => 0.95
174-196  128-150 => 1.32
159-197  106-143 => 1.15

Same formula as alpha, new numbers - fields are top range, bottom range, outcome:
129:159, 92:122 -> 0.83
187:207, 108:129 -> 1.11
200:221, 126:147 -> 1.47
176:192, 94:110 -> 1.05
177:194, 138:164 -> 1.21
